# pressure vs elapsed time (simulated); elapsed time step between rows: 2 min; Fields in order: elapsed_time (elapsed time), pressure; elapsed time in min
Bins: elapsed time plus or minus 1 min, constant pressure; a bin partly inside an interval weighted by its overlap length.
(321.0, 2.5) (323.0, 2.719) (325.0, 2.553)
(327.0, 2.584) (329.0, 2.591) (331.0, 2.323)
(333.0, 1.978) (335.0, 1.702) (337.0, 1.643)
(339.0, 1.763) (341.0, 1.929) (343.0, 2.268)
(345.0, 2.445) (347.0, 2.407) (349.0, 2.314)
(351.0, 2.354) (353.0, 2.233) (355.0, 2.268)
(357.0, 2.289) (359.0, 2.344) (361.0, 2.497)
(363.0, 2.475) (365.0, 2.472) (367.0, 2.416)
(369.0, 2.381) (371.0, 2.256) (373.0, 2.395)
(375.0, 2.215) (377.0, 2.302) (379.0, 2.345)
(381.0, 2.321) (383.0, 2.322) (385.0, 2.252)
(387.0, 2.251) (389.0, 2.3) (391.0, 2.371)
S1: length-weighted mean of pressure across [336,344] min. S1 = 1.9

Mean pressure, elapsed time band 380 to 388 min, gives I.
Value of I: 2.29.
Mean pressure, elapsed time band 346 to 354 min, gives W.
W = 2.33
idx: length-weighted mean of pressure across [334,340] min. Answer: 1.7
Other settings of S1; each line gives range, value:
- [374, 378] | 2.26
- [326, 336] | 2.24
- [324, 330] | 2.58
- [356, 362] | 2.38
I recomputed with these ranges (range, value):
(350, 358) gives 2.29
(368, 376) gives 2.31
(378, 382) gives 2.33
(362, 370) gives 2.44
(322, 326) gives 2.64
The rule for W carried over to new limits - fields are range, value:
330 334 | 2.15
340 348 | 2.26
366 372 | 2.35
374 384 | 2.3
